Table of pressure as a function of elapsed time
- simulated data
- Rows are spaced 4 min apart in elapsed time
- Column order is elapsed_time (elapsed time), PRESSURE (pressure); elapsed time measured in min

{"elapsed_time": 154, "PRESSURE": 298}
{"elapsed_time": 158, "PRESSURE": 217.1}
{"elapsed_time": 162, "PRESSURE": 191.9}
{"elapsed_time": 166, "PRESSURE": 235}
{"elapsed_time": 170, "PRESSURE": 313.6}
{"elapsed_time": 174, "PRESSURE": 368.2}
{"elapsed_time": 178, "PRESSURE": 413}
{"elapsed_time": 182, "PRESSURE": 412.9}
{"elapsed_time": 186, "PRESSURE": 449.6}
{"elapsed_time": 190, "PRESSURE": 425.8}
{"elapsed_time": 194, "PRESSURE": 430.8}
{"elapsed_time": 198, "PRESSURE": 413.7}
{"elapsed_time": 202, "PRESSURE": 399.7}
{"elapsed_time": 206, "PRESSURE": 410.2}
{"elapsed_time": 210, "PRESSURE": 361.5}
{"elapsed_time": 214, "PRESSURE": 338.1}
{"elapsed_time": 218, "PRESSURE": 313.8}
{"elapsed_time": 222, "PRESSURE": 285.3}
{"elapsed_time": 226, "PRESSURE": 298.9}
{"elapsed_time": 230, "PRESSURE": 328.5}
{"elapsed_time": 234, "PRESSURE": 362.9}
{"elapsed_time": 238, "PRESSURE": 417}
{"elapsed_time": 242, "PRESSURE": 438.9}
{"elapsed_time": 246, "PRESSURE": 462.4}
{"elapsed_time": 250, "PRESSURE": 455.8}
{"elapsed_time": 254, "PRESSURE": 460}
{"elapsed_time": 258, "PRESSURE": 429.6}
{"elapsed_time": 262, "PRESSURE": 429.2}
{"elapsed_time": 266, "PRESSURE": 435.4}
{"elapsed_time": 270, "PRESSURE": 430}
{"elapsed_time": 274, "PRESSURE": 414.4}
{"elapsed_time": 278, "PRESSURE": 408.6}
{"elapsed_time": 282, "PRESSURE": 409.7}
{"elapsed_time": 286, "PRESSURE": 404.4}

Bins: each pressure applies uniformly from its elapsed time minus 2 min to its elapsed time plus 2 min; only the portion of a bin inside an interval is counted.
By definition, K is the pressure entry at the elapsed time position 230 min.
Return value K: 328.5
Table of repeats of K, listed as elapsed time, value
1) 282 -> 409.7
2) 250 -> 455.8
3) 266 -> 435.4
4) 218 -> 313.8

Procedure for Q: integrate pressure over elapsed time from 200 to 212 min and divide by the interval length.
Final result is 390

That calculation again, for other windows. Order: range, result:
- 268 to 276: 422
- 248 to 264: 444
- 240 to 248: 451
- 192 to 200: 422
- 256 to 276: 428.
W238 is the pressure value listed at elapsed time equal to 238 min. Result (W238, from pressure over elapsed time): 417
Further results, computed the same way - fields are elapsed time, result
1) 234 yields 362.9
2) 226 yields 298.9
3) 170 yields 313.6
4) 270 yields 430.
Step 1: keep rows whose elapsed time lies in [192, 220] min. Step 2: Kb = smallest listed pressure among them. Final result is 313.8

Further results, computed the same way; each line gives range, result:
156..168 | 191.9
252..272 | 429.2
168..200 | 313.6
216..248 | 285.3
